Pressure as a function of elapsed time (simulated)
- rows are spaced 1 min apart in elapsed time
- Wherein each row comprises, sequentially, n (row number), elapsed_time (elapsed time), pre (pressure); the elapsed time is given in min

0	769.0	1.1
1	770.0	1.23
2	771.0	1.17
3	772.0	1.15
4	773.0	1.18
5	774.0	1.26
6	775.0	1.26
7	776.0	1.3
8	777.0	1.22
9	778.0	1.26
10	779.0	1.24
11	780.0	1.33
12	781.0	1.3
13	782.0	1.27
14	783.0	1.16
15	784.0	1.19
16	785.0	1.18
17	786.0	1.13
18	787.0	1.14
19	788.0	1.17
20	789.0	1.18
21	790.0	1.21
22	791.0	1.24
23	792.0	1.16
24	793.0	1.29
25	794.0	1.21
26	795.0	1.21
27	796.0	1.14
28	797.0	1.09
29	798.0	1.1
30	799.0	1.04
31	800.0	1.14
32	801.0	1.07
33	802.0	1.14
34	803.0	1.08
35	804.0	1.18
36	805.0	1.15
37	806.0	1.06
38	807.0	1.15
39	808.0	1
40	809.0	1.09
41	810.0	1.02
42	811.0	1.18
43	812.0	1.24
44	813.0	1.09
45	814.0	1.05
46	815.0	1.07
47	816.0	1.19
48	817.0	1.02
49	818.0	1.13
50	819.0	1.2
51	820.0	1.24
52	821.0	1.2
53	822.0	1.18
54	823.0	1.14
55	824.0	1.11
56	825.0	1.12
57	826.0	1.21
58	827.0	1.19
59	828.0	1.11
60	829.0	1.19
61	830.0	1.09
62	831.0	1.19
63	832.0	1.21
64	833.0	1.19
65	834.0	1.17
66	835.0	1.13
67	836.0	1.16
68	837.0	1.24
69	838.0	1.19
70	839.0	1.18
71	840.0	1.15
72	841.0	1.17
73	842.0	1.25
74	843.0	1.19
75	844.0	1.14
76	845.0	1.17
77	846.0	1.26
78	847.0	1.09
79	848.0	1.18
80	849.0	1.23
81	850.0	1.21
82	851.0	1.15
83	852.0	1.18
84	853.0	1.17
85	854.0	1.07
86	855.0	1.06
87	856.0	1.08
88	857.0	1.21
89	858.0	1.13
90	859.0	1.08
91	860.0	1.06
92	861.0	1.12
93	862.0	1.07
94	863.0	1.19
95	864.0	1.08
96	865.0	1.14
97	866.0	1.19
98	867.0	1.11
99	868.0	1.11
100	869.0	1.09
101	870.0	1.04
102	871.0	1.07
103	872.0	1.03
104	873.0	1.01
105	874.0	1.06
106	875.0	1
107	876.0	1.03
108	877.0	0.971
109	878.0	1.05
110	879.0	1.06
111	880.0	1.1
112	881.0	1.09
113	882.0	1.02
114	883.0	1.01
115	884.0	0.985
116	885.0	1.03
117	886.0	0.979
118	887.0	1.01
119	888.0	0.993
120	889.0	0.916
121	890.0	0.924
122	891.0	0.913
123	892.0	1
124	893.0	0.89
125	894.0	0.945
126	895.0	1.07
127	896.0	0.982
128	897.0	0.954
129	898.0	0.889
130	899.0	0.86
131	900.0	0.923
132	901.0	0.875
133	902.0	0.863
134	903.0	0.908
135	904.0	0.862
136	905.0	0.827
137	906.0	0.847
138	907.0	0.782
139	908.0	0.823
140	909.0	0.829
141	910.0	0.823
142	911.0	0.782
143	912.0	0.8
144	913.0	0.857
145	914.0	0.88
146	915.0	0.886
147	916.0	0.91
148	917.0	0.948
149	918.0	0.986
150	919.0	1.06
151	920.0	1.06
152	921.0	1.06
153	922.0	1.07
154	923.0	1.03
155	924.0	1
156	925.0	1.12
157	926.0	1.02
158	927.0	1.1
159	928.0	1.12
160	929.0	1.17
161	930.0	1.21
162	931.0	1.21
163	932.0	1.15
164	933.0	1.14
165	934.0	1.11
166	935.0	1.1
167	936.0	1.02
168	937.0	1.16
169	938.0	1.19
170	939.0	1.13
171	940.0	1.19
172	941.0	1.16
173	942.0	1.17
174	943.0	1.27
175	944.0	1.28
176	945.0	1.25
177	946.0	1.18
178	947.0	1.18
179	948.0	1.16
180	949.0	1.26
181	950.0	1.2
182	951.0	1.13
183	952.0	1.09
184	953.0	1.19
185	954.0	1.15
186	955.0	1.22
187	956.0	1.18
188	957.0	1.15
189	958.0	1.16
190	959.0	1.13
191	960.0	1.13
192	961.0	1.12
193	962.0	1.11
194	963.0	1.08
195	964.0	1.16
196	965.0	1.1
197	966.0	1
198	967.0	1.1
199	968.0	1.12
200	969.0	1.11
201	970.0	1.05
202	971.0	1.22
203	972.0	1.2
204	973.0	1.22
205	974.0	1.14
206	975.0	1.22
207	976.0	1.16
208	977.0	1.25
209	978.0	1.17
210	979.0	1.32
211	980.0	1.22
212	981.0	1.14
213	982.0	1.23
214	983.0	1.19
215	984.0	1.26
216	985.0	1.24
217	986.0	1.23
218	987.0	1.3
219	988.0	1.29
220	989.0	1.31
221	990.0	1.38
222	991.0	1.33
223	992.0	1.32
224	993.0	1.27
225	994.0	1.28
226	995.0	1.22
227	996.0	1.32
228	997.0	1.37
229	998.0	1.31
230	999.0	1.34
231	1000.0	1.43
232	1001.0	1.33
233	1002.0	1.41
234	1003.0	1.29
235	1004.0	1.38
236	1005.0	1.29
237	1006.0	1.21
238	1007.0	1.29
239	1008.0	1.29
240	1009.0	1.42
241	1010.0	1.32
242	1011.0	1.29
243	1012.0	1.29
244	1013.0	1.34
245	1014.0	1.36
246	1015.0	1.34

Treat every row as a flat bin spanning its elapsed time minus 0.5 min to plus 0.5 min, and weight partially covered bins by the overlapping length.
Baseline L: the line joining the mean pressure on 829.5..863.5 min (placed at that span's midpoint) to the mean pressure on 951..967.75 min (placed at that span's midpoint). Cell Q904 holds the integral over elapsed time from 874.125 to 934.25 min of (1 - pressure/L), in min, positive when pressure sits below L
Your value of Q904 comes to 8.7 min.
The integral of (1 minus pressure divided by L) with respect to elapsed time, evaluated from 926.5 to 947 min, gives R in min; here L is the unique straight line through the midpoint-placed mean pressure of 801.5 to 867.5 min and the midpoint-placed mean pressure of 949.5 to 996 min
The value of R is 0.3 min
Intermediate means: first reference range 1.15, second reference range 1.19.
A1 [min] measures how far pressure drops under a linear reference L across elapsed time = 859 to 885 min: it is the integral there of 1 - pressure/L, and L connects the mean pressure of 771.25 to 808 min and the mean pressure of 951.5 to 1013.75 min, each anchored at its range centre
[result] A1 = 2.93 min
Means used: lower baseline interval 1.18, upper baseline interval 1.23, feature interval 1.07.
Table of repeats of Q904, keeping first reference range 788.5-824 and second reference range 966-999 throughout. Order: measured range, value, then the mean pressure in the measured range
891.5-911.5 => 5.1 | 0.887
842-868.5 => 0.5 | 1.14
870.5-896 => 3.8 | 1.01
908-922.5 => 3.3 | 0.922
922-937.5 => 1.2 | 1.11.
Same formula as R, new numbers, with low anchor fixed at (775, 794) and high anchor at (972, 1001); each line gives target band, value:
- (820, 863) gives 2.6 min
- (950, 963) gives 1.2 min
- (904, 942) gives 7.2 min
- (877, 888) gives 1.9 min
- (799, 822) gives 2.0 min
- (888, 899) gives 2.6 min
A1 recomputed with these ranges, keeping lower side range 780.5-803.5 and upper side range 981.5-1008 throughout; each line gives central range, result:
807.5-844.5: 1.2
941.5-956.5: 0.9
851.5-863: 0.9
